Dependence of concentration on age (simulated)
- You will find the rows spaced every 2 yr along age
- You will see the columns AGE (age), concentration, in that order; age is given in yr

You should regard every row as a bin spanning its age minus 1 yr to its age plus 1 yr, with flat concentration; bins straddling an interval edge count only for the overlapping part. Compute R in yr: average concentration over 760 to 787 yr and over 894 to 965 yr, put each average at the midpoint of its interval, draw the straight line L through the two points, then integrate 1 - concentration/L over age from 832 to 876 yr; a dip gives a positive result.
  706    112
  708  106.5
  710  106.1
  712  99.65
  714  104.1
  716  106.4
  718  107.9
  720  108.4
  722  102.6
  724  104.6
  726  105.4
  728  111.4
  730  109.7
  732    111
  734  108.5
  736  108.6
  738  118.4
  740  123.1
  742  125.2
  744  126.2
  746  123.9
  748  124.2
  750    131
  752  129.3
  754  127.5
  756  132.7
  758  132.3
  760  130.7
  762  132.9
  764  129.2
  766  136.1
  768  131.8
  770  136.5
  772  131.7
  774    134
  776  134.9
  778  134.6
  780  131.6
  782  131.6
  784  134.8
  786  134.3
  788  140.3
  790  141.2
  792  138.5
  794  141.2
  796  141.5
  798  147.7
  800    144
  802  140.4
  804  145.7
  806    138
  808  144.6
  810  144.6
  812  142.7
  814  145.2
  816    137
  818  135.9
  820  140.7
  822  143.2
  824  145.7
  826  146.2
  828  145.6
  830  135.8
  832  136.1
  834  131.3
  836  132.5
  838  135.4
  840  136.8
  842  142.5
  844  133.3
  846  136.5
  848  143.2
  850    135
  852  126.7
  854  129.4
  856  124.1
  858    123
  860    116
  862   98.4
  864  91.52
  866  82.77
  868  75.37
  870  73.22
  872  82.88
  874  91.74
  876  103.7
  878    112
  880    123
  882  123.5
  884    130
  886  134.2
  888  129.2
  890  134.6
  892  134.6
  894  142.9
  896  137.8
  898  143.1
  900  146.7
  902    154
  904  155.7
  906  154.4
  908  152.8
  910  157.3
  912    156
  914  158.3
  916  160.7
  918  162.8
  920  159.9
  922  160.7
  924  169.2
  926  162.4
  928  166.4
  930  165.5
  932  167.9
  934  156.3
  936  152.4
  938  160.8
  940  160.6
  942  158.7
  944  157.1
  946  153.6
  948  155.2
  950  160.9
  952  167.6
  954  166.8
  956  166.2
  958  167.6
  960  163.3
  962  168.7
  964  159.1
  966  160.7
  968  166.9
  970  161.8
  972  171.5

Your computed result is 8.93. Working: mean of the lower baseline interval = 133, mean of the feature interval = 116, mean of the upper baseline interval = 159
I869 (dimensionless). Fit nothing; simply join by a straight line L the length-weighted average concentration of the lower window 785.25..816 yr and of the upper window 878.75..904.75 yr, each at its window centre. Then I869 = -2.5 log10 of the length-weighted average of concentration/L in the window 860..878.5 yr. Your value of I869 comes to 0.46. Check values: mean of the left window 142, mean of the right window 137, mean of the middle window 91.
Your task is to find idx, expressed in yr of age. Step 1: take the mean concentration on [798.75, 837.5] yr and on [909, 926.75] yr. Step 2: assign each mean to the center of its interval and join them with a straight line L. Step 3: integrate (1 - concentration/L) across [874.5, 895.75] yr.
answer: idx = 3.9 yr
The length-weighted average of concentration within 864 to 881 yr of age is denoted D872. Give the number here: 93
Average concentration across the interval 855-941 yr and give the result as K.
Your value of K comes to 136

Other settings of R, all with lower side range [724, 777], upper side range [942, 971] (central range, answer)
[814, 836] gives -0.2 yr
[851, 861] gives 1.4 yr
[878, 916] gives 2.3 yr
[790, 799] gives -0.6 yr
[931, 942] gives -0.1 yr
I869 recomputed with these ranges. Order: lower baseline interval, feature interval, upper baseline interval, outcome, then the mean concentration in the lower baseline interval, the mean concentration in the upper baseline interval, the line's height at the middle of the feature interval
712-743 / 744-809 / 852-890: -0.226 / 110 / 109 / 110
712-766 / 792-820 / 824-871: -0.169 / 118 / 124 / 122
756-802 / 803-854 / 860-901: -0.111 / 136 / 115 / 126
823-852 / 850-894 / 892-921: 0.275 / 138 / 152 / 145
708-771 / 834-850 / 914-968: 0.032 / 119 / 162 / 141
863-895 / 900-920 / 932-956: -0.170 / 110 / 160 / 134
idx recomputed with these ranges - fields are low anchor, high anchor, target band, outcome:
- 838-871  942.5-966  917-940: -1.77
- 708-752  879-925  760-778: -1.89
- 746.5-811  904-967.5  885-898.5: 1.54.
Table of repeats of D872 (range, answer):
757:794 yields 134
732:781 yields 128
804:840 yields 140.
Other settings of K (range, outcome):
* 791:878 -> 128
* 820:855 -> 137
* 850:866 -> 115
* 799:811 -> 143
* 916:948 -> 161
